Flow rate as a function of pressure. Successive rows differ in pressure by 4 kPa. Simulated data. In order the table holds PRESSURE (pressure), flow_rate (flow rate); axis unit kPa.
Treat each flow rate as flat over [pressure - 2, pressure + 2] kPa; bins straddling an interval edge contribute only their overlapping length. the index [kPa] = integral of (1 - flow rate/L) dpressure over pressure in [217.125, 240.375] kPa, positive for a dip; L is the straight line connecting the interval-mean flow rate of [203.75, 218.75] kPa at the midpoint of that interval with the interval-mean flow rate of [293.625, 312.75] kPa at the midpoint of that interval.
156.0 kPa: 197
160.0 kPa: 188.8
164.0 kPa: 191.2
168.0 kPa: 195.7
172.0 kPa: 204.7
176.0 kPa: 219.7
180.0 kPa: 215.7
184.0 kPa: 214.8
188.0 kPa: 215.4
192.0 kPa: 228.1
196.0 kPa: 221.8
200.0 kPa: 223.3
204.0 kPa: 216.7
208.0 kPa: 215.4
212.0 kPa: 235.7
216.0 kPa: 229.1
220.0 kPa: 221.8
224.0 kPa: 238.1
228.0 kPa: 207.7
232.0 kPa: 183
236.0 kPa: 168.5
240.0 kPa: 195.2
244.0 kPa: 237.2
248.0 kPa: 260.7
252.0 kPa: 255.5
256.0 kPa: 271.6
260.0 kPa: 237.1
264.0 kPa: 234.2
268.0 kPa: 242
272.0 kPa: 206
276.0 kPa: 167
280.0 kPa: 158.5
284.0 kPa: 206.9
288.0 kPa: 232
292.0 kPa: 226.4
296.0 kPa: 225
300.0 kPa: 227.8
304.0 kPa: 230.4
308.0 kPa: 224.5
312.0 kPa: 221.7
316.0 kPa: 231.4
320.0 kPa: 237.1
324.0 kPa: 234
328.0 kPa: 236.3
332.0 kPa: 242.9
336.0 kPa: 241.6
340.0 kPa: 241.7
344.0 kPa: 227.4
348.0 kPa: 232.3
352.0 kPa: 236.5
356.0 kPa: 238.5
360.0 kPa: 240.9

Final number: 2.2 kPa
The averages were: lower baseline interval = 225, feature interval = 204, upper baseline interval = 226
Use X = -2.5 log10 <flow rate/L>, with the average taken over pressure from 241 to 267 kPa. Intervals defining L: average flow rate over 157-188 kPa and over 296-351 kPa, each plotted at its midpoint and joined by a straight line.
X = -0.13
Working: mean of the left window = 205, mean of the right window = 233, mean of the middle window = 247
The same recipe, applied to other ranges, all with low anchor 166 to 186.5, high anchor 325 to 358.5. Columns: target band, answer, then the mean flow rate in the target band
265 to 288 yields 0.13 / 201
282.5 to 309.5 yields 0.02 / 225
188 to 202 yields -0.05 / 223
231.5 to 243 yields 0.18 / 187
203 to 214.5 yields -0.04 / 223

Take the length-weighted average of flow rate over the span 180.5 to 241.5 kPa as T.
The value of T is 214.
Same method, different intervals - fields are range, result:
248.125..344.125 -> 228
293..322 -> 228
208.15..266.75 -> 227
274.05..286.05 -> 178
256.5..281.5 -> 212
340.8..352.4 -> 232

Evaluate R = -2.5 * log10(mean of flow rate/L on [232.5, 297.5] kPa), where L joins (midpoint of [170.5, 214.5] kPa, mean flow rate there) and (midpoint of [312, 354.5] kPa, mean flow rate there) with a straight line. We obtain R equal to 0.04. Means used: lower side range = 219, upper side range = 235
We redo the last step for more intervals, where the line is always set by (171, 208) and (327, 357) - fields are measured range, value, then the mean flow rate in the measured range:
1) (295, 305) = 0.02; 228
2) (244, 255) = -0.14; 256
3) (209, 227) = -0.04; 229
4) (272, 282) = 0.31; 171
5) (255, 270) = -0.08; 245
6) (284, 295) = 0.03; 225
